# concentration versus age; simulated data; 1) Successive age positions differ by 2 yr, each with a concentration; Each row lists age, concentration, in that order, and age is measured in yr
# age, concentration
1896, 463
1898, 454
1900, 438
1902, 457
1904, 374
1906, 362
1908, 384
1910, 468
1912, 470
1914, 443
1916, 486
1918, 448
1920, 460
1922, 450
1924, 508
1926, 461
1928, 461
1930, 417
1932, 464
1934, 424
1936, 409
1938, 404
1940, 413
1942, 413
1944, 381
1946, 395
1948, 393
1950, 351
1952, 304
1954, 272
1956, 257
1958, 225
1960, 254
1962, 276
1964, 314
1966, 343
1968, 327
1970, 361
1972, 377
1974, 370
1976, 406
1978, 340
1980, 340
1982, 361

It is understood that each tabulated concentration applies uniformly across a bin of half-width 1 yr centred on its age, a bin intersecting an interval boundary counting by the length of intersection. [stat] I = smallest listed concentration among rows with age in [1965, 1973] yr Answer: 327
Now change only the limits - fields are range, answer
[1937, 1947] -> 381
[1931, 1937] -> 409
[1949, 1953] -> 304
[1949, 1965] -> 225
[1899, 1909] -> 362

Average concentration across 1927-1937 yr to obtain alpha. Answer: 435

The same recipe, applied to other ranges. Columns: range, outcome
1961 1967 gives 311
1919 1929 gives 468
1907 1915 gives 441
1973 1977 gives 388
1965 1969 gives 335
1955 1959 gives 241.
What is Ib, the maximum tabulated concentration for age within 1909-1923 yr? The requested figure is 486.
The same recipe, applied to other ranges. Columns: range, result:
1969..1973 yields 377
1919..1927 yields 508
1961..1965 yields 314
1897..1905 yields 457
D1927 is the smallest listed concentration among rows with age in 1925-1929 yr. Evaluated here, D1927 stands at 461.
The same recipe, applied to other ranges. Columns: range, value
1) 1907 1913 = 384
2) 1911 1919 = 443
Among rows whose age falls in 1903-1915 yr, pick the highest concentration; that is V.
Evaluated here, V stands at 470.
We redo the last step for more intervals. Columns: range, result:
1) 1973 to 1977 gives 406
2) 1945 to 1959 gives 395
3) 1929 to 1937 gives 464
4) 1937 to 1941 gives 413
